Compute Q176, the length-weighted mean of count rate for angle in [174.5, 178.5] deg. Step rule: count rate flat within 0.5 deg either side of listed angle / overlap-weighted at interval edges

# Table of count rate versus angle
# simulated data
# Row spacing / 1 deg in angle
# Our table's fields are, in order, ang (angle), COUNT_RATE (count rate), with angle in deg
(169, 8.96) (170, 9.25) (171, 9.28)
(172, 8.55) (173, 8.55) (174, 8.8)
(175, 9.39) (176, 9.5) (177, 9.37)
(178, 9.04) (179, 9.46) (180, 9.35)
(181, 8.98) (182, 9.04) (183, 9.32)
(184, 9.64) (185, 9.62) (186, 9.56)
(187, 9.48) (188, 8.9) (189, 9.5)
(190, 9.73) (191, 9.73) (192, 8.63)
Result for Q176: 9.32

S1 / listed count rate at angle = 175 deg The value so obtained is 9.39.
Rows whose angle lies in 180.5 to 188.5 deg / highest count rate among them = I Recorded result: 9.64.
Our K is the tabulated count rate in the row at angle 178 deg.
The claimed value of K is 9.04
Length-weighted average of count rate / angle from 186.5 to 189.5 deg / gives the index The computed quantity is 9.29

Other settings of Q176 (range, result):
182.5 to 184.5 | 9.48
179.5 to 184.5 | 9.27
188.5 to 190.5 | 9.62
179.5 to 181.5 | 9.16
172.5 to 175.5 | 8.91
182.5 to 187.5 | 9.52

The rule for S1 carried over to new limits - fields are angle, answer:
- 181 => 8.98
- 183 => 9.32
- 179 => 9.46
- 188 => 8.9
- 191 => 9.73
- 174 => 8.8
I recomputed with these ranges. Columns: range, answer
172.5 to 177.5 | 9.5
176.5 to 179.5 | 9.46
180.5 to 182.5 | 9.04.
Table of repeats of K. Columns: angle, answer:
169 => 8.96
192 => 8.63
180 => 9.35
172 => 8.55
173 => 8.55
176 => 9.5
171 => 9.28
